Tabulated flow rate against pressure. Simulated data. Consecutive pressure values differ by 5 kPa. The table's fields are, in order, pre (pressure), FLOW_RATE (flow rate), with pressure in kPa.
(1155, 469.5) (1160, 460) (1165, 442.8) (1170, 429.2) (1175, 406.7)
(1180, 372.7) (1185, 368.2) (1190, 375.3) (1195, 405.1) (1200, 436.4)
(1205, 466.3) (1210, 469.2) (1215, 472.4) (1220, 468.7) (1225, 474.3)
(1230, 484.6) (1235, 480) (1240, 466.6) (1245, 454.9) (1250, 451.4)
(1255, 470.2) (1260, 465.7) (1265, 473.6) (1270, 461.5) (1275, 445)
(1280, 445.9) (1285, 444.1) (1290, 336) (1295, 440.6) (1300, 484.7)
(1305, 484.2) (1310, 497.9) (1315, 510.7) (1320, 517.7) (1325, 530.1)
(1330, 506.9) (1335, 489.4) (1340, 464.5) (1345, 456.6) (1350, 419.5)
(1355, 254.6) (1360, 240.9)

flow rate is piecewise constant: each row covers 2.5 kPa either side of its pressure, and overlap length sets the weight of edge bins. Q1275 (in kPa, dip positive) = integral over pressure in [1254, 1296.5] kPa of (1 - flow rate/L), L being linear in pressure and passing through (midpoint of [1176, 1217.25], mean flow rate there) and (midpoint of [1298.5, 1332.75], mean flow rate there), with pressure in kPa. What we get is 3.0 kPa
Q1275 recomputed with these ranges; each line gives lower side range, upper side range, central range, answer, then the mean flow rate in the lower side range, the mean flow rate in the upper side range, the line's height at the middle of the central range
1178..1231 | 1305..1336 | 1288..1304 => 2.1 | 435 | 508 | 492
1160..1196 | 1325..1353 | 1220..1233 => -1.7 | 404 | 469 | 424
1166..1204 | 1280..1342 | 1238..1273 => -1.6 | 403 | 474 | 443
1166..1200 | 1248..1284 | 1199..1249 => -4.7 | 398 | 459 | 428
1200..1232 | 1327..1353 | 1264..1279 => 0.3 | 470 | 464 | 467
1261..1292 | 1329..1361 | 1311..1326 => -3.5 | 437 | 408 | 419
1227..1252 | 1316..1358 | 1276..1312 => 1.1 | 468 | 454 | 460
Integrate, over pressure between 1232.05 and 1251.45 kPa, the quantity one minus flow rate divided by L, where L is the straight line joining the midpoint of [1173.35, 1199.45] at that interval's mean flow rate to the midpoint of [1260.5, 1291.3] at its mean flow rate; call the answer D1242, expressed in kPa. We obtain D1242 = -2.0 kPa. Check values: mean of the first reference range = 389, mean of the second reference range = 440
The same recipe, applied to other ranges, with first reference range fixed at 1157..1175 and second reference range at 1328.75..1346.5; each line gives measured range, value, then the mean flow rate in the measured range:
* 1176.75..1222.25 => 2.2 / 425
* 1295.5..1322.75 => -1.3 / 495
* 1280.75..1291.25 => 1.4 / 406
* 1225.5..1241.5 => -0.8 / 477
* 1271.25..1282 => 0.4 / 447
